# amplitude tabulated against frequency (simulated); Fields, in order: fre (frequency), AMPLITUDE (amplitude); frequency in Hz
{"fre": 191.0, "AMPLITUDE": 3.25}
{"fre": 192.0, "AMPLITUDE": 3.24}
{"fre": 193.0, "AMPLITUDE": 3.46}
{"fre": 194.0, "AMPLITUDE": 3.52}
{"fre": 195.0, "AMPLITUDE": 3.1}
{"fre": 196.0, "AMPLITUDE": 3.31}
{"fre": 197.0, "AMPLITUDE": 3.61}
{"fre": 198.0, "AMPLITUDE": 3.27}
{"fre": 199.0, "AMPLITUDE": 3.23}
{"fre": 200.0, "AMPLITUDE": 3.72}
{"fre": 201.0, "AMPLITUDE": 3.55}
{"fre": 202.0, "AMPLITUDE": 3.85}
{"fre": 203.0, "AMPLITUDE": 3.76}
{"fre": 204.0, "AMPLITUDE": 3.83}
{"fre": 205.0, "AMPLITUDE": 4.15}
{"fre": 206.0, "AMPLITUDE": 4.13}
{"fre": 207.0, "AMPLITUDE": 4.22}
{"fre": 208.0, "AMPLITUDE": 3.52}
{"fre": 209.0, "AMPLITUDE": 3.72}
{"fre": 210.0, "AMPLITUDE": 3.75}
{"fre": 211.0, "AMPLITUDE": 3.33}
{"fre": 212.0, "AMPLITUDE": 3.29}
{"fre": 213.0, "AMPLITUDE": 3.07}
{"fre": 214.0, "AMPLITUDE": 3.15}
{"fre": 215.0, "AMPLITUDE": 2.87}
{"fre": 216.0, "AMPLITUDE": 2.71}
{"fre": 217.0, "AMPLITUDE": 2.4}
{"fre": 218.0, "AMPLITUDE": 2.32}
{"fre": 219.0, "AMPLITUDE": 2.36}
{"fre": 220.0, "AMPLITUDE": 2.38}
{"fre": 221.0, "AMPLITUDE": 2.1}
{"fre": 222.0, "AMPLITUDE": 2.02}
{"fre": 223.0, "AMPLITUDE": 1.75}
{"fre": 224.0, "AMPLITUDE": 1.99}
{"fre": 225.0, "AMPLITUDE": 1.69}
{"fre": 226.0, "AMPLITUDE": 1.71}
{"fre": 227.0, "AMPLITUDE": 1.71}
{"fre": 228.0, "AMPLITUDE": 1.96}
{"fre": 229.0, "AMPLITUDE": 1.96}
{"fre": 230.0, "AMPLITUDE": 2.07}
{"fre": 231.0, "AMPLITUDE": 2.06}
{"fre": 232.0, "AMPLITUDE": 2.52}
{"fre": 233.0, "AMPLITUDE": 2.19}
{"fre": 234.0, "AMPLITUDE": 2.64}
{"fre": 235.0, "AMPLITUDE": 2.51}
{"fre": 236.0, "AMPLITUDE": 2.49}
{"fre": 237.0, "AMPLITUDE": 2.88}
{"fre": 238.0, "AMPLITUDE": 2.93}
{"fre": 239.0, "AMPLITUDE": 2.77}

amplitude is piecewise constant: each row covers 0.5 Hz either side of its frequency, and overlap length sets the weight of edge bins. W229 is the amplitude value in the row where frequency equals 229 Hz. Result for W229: 1.96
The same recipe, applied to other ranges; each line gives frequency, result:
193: 3.46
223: 1.75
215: 2.87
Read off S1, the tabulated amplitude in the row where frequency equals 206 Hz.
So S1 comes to 4.13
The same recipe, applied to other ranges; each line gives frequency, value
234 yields 2.64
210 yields 3.75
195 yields 3.1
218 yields 2.32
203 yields 3.76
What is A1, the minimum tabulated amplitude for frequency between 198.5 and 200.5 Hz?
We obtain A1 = 3.23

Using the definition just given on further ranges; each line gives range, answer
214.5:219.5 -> 2.32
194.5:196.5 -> 3.1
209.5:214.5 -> 3.07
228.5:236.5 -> 1.96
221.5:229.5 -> 1.69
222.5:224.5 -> 1.75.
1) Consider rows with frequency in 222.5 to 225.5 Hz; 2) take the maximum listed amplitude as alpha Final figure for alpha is 1.99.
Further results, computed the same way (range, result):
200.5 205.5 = 4.15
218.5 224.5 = 2.38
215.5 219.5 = 2.71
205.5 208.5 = 4.22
